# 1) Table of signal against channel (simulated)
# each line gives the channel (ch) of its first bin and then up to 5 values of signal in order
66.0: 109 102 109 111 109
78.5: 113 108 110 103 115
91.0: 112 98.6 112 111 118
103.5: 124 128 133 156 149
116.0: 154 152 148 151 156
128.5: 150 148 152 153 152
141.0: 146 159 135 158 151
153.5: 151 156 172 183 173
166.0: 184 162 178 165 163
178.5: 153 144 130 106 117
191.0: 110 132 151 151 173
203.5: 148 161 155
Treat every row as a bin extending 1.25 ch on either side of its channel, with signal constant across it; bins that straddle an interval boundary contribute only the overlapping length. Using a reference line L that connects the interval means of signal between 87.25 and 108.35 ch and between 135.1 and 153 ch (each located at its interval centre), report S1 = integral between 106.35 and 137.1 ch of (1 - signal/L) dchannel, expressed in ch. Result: -3.7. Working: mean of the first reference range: 116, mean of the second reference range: 151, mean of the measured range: 150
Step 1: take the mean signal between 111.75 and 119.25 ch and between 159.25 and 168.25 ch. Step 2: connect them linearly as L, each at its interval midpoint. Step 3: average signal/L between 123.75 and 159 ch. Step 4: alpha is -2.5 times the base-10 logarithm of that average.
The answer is 0.09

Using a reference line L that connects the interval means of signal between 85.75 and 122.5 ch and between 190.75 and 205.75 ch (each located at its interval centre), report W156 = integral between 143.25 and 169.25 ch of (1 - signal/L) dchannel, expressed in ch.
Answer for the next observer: -4.34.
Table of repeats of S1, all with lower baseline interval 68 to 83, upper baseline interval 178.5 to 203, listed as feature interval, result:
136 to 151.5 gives -3.12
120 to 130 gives -2.53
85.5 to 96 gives 0.43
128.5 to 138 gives -2.19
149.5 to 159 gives -2.14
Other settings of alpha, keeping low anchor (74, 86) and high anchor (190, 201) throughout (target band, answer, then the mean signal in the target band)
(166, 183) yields -0.19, 161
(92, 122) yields -0.13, 132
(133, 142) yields -0.20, 151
